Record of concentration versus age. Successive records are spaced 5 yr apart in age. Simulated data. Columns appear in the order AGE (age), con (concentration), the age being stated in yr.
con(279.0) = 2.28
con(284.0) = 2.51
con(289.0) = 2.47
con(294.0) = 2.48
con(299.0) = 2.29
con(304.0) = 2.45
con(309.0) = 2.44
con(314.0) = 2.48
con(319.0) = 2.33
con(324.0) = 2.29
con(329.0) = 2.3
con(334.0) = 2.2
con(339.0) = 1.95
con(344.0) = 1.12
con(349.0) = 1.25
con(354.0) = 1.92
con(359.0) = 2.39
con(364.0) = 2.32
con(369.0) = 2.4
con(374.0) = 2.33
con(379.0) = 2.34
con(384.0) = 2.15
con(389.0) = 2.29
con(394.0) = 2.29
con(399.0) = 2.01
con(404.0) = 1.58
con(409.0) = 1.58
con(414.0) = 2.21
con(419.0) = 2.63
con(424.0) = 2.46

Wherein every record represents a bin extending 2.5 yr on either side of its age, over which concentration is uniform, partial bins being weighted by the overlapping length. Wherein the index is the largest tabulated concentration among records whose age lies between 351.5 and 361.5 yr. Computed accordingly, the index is 2.39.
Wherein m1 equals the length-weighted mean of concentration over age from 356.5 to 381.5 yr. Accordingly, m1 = 2.36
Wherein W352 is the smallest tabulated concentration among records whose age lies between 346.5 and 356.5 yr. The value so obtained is 1.25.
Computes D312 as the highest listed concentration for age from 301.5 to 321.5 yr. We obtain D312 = 2.48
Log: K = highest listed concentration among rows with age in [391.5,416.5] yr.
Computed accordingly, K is 2.29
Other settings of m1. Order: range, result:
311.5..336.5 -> 2.32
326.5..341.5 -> 2.15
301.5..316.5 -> 2.46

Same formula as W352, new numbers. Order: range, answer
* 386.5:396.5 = 2.29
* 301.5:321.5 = 2.33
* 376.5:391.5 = 2.15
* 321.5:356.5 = 1.12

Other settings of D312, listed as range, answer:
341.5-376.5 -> 2.4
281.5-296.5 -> 2.51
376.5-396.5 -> 2.34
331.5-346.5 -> 2.2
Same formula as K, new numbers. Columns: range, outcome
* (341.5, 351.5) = 1.25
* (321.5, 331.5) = 2.3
